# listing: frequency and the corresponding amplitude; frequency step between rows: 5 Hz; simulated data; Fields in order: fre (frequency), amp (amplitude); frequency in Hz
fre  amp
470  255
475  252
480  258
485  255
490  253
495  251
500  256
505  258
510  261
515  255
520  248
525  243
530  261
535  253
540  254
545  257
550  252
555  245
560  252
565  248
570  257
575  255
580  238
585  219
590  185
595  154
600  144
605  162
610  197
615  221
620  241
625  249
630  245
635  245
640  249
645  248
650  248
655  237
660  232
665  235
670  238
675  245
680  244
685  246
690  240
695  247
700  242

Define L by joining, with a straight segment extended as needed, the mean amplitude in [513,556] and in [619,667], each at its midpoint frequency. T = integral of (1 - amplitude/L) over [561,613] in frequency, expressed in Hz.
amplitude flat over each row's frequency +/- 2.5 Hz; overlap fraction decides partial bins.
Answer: 8.5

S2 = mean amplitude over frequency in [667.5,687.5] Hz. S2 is 243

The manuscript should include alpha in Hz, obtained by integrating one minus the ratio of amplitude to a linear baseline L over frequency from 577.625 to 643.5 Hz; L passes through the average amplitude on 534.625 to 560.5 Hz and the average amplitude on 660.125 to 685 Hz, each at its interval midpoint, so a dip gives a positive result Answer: 9.1 Hz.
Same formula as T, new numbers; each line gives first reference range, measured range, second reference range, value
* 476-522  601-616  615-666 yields 3.63 Hz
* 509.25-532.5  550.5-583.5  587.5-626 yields -4.24 Hz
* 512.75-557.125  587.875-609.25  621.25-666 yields 7.20 Hz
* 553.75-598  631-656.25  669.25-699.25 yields -0.91 Hz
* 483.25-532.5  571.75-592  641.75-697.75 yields 1.80 Hz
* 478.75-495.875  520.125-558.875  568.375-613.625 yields -4.22 Hz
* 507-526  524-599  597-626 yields -2.75 Hz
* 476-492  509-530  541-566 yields 0.07 Hz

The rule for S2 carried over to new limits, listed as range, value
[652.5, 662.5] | 234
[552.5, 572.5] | 250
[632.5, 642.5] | 247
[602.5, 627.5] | 214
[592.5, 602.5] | 149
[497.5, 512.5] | 258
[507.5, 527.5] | 252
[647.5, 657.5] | 242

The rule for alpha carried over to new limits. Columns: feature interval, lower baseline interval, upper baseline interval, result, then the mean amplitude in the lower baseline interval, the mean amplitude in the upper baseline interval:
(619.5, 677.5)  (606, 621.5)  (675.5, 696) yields -3.9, 213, 244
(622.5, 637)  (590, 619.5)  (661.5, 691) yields -3.2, 181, 241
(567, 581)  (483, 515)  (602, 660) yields -0.6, 256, 230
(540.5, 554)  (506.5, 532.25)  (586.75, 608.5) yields -1.9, 254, 165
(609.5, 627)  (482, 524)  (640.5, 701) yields 1.1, 254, 242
